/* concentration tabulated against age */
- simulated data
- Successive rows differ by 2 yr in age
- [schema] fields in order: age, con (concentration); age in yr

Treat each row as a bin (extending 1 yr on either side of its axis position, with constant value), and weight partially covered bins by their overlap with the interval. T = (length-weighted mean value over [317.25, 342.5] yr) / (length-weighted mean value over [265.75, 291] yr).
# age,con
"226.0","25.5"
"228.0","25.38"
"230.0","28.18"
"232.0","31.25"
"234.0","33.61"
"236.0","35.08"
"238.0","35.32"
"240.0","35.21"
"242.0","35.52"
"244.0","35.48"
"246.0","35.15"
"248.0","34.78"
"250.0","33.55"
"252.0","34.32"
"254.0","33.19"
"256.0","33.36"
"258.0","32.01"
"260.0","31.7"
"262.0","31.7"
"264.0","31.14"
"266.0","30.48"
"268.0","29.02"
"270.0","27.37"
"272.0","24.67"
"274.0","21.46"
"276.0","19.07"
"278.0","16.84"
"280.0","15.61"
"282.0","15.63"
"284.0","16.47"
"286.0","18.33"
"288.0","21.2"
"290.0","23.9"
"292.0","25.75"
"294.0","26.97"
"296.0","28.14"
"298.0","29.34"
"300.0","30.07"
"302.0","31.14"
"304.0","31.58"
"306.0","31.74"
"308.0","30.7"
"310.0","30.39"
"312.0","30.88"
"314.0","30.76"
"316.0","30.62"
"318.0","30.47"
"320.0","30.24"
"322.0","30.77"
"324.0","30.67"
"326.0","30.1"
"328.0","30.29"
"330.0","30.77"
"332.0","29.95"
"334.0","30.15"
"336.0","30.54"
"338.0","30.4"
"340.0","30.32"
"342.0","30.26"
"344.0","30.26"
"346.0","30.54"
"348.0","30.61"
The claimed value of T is 1.43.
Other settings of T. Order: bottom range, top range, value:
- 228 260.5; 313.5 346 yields 0.91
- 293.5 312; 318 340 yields 1.01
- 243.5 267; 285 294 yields 0.69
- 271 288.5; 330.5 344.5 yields 1.62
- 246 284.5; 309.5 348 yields 1.11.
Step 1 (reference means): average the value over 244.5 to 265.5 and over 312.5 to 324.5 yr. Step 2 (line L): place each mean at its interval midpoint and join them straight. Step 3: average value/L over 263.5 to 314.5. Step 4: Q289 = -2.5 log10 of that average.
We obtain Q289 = 0.231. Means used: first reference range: 33.1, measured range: 25.6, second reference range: 30.6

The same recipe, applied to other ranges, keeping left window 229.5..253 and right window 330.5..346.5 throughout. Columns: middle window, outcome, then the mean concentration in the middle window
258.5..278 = 0.22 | 27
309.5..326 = 0.02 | 30.6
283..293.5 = 0.44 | 21.4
